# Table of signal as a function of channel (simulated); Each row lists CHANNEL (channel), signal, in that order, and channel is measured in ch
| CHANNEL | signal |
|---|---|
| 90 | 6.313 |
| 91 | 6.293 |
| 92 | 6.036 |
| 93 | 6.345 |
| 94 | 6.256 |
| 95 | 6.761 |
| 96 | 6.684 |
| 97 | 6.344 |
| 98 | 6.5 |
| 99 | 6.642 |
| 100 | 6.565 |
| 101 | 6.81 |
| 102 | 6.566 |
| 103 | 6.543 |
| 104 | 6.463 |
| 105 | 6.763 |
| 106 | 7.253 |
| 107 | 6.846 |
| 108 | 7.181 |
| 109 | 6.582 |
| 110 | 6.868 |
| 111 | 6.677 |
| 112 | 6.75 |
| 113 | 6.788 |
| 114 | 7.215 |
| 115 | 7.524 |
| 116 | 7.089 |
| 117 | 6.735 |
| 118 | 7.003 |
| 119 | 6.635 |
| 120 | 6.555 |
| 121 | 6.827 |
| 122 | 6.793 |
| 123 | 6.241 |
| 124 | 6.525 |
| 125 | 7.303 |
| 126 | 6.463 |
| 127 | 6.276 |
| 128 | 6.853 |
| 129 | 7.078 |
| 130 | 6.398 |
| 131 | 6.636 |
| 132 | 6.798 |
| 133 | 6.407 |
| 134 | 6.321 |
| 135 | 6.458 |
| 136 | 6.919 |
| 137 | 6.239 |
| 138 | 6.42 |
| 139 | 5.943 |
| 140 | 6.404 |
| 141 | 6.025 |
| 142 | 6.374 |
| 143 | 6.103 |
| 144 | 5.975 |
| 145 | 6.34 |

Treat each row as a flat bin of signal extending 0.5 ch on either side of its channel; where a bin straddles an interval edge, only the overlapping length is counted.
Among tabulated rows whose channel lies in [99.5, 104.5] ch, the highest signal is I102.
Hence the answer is 6.81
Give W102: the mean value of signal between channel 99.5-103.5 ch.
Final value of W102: 6.62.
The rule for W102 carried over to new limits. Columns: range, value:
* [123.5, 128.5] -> 6.68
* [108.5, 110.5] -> 6.72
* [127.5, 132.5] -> 6.75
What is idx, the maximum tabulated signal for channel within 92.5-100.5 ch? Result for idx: 6.761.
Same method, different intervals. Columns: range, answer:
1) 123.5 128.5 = 7.303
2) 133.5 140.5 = 6.919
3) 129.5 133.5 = 6.798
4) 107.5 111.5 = 7.181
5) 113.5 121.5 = 7.524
